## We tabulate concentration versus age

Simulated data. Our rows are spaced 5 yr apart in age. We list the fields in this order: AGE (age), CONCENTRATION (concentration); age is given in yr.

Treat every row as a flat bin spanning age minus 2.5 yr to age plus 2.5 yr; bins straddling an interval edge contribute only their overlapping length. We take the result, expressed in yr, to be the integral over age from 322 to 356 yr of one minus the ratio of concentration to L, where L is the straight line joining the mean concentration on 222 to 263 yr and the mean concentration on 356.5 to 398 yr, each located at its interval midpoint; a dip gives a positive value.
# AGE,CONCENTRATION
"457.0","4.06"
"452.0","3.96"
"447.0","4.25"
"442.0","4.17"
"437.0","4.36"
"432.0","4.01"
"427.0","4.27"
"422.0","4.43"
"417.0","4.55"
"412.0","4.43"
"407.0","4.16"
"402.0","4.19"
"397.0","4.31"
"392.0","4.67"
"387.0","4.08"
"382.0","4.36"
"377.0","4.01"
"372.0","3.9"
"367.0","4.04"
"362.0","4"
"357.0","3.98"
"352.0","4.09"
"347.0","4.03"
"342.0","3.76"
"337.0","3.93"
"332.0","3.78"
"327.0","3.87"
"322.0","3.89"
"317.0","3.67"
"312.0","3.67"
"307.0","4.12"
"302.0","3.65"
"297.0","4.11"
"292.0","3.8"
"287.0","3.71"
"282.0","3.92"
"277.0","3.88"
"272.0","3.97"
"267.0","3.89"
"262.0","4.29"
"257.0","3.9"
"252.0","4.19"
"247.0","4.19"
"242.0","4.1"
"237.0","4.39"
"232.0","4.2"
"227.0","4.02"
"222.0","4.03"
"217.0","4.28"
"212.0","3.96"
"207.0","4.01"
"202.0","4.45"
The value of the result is 2.0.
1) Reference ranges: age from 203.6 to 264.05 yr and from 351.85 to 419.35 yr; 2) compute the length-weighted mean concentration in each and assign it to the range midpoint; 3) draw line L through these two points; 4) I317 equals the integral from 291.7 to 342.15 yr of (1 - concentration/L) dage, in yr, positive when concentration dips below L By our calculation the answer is 3.9 yr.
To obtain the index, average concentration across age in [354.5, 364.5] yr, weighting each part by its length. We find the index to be 3.99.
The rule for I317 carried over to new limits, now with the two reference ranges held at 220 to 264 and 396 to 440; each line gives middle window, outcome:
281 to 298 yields 1.3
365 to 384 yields 0.8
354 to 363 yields 0.5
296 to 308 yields 0.8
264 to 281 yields 1.0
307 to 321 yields 1.4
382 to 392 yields -0.1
